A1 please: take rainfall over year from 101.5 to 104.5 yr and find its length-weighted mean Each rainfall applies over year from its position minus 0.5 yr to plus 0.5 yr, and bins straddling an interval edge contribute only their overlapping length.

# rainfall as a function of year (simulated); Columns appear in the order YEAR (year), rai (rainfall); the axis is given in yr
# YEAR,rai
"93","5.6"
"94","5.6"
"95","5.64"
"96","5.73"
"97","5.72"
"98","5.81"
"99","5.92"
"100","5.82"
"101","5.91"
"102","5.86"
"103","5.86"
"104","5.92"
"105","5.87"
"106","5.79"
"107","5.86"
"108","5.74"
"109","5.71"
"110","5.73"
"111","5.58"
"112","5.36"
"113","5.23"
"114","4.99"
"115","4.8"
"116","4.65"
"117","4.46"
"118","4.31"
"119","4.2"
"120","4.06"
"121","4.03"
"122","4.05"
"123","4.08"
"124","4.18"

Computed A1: 5.88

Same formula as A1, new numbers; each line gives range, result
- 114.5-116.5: 4.72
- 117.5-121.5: 4.15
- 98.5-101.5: 5.88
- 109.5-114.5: 5.38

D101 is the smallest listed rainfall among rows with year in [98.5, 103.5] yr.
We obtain 5.82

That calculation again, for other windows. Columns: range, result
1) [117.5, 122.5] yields 4.03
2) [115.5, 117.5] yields 4.46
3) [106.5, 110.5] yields 5.71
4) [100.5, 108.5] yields 5.74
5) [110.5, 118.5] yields 4.31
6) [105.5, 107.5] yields 5.79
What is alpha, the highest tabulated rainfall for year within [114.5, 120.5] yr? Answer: 4.8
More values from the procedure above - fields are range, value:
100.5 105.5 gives 5.92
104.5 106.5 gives 5.87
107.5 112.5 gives 5.74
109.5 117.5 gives 5.73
